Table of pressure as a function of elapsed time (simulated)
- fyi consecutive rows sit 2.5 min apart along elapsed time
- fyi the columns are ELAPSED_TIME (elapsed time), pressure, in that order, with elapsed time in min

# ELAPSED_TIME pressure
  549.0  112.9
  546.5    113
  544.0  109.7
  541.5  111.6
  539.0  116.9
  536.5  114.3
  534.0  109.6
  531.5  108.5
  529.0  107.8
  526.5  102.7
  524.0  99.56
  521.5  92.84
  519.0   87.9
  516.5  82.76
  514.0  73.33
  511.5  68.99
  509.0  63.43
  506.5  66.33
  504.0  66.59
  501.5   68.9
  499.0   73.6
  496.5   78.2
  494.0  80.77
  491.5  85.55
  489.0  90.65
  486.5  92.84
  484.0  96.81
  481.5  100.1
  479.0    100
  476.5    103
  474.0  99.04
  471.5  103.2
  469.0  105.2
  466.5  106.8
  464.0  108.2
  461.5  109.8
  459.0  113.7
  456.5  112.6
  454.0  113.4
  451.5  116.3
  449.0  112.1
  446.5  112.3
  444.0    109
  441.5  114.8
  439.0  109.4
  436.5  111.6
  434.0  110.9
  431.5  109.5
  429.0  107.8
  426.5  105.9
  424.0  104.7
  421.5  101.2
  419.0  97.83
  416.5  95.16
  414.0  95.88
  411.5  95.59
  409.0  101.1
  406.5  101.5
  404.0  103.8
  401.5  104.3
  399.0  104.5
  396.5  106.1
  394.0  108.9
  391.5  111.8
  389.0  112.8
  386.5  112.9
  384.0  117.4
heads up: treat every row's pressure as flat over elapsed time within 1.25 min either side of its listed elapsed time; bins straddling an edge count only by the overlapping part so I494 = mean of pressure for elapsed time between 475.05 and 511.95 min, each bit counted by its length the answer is 82.8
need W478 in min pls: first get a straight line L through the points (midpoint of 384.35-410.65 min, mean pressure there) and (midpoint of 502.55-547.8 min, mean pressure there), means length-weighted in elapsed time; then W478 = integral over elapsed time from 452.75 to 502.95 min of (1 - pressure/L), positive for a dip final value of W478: 1.0 min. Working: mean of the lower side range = 107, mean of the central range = 97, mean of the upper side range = 94.1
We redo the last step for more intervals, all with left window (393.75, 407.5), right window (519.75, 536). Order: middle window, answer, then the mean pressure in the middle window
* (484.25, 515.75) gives 8.3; 76.5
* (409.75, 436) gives 0.4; 103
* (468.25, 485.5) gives 0.5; 101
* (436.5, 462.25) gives -2.0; 112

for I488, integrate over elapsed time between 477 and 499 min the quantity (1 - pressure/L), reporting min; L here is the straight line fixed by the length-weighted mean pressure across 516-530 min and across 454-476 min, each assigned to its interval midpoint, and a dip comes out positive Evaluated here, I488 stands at 2.8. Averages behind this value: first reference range 108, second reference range 96.1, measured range 90.1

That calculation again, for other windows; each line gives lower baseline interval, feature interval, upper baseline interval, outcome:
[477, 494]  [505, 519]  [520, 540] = 4.0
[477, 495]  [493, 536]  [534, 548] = 7.9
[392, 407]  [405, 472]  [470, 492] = -3.6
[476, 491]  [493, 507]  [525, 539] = 3.9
